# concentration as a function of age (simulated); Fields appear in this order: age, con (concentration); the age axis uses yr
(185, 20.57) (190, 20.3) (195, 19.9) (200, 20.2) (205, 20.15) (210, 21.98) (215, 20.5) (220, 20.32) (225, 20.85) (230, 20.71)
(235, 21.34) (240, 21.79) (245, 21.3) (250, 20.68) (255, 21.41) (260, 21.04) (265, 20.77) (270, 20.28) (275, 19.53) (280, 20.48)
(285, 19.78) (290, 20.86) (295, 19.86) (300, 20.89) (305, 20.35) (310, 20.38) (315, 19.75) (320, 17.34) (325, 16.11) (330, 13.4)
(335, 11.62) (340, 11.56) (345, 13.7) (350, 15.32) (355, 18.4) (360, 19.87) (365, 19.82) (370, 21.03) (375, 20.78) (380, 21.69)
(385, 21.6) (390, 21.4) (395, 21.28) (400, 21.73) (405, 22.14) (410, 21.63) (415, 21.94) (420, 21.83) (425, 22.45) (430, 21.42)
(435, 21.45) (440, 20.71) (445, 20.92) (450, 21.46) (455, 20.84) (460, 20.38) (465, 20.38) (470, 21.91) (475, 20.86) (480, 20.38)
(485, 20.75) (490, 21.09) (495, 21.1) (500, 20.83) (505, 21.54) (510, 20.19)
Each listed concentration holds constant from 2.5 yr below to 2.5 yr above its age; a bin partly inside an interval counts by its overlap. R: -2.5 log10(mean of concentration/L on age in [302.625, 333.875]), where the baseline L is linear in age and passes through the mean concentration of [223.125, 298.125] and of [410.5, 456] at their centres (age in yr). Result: 0.19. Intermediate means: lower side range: 20.7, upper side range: 21.5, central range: 17.6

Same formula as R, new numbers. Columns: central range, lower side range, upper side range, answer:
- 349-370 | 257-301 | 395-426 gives 0.131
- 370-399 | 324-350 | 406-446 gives -0.203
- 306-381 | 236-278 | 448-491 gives 0.200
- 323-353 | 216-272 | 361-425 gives 0.480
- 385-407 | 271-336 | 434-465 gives -0.080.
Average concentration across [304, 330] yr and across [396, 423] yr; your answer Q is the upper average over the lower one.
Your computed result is 1.20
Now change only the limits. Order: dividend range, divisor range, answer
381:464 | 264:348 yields 1.19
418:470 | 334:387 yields 1.19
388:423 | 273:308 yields 1.07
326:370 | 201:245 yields 0.75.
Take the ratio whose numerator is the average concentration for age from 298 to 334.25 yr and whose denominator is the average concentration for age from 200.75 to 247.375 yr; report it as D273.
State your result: 0.9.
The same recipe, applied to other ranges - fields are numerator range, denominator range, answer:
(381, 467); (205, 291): 1.03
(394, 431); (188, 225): 1.07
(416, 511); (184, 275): 1.02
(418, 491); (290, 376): 1.19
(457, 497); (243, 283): 1.01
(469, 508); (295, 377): 1.20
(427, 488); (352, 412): 1.00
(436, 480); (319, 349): 1.51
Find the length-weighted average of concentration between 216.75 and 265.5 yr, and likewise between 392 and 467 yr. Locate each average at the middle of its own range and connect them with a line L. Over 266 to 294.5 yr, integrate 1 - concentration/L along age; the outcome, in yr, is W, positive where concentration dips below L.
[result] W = 1.22 yr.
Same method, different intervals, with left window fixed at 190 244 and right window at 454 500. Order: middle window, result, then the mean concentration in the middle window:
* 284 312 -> 0.55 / 20.4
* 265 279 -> 0.45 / 20.1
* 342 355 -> 3.54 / 15.1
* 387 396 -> -0.23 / 21.4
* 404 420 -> -0.80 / 21.9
